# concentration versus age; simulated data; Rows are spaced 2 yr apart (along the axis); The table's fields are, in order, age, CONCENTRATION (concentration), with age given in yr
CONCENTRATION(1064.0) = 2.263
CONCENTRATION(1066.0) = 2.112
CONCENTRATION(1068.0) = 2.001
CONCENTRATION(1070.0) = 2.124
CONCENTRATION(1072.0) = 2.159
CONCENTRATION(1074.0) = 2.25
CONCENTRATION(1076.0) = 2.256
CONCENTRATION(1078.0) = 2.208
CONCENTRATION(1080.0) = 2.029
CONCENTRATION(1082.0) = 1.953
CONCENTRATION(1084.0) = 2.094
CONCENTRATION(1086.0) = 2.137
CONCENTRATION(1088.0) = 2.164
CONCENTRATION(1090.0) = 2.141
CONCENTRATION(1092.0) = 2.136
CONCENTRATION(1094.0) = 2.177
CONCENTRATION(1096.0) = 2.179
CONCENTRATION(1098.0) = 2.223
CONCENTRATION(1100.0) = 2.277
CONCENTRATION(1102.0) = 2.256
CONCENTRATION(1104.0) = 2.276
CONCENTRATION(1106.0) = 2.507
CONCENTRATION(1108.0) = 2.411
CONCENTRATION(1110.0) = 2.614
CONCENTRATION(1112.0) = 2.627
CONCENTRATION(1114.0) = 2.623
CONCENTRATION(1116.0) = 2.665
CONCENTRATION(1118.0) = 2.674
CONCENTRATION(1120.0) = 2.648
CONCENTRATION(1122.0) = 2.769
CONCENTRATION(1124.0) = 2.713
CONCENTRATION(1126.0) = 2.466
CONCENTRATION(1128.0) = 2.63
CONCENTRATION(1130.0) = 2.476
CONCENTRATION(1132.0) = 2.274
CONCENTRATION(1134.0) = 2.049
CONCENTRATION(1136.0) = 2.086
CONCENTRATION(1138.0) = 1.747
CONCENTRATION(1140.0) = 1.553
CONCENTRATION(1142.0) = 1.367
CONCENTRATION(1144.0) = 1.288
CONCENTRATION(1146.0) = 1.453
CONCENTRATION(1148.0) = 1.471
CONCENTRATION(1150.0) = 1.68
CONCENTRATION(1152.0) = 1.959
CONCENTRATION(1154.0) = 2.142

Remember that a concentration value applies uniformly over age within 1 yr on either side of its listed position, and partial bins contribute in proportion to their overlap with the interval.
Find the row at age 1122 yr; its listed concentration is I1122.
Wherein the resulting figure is 2.769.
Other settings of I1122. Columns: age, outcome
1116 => 2.665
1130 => 2.476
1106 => 2.507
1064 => 2.263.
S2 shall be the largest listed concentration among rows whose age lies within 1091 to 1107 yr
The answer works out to 2.507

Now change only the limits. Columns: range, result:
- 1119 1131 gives 2.769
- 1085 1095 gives 2.177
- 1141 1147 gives 1.453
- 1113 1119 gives 2.674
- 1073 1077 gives 2.256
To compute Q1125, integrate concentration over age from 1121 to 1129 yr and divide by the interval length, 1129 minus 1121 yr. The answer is 2.64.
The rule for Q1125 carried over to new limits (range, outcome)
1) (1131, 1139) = 2.04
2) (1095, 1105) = 2.24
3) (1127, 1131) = 2.55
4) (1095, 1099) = 2.2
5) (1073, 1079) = 2.24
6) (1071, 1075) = 2.2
